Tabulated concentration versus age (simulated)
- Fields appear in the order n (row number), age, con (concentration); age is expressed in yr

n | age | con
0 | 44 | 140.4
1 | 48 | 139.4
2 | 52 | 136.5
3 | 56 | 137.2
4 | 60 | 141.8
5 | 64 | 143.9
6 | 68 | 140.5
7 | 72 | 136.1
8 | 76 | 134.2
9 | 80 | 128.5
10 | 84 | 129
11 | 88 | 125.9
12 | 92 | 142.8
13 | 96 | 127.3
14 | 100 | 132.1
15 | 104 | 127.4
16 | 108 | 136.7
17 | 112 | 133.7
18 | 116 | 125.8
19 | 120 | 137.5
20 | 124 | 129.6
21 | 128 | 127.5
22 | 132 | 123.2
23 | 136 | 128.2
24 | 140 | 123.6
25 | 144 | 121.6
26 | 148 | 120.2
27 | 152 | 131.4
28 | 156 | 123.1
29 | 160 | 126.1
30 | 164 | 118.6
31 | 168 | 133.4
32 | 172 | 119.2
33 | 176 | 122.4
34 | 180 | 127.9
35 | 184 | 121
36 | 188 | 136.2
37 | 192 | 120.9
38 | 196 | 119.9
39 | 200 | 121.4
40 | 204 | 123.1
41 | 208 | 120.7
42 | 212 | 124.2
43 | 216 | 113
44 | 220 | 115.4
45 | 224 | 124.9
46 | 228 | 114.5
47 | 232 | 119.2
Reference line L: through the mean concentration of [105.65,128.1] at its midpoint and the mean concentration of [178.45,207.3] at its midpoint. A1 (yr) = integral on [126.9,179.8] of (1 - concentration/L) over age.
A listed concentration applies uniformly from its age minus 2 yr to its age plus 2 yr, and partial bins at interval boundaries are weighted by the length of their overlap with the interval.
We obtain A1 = 1.5 yr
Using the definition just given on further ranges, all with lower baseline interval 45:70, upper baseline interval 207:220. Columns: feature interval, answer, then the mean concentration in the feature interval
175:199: -0.5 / 125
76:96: 0.7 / 131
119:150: 0.8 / 126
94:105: 0.4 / 129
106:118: 0.0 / 132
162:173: 0.1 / 124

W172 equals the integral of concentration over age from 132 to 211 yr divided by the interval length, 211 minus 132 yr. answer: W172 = 124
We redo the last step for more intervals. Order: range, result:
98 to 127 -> 132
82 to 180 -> 128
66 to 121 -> 133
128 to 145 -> 125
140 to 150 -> 121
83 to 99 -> 131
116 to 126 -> 132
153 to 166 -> 123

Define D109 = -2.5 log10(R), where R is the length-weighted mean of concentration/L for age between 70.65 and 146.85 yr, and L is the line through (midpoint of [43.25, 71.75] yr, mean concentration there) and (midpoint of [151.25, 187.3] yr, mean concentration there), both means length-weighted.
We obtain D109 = 0.025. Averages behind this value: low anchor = 140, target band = 130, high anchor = 125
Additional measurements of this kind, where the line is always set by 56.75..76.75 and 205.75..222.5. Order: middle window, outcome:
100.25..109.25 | 0.020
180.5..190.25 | -0.049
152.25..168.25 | 0.010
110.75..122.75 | 0.003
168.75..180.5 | 0.005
